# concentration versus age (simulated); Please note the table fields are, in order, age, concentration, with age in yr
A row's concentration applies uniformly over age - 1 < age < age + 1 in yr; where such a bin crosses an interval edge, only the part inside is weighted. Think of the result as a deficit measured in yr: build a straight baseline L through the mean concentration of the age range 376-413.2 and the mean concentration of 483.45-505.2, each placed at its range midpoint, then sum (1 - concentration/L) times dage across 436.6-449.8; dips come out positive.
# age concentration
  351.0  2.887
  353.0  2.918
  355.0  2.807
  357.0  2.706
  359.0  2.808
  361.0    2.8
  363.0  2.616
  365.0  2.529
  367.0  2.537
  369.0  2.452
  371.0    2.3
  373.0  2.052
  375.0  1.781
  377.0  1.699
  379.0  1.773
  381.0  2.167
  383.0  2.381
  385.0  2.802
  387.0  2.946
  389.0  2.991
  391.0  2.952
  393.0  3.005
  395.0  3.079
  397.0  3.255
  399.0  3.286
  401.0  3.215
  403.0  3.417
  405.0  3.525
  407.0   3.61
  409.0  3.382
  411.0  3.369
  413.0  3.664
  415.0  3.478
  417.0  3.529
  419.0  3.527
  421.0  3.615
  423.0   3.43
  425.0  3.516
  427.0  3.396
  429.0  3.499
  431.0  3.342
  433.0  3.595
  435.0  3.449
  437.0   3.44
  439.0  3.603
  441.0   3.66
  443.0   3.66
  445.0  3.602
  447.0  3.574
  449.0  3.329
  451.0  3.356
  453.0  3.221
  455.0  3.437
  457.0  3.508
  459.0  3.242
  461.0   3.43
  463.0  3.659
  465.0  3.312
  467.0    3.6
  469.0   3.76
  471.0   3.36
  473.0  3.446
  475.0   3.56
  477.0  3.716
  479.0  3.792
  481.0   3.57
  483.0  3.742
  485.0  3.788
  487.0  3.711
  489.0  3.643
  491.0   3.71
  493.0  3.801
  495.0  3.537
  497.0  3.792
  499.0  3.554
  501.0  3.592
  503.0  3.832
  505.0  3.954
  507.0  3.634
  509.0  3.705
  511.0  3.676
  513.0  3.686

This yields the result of -0.9 yr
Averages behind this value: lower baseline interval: 2.96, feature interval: 3.56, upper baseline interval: 3.71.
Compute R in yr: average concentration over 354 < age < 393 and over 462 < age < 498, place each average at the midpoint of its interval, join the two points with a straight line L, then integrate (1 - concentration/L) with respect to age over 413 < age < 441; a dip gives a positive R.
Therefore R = -4.0 yr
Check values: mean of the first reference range 2.49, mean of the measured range 3.51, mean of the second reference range 3.64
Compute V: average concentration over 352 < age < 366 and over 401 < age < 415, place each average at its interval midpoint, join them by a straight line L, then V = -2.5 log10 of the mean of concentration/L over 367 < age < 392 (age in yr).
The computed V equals 0.28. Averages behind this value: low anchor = 2.74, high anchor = 3.47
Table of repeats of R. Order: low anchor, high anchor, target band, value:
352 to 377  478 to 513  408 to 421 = -2.4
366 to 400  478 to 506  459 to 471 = -0.3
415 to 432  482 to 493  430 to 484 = 1.4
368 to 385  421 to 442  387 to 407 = -4.3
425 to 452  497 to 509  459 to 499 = 0.2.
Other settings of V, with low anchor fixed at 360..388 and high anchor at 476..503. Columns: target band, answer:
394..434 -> -0.22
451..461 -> -0.02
